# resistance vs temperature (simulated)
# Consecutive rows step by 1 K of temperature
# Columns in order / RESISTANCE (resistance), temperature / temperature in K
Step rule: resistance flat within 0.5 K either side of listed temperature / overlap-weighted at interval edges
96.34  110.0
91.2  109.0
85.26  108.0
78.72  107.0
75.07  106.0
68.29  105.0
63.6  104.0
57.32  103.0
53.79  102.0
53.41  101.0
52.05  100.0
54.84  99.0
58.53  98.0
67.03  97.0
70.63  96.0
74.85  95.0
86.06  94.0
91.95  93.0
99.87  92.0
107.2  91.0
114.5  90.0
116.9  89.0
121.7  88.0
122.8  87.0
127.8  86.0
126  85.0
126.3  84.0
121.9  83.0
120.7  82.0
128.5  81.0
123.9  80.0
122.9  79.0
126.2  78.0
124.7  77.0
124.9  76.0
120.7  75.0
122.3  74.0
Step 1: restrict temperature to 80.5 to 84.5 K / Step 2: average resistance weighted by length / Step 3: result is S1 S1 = 124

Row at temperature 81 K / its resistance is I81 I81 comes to 128.5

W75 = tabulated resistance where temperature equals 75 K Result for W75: 120.7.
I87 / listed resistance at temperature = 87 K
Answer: 122.8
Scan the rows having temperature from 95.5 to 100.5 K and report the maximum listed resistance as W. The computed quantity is 70.63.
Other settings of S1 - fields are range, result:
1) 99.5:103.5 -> 54.1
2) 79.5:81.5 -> 126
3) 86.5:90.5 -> 119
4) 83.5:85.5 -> 126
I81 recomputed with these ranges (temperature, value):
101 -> 53.41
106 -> 75.07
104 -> 63.6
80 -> 123.9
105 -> 68.29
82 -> 120.7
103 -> 57.32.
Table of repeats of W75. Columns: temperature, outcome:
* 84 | 126.3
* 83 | 121.9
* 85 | 126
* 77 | 124.7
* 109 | 91.2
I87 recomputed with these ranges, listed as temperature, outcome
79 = 122.9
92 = 99.87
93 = 91.95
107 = 78.72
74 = 122.3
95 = 74.85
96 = 70.63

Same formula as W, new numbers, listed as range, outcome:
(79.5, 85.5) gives 128.5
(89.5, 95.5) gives 114.5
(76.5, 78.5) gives 126.2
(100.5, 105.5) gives 68.29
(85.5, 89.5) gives 127.8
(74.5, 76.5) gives 124.9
